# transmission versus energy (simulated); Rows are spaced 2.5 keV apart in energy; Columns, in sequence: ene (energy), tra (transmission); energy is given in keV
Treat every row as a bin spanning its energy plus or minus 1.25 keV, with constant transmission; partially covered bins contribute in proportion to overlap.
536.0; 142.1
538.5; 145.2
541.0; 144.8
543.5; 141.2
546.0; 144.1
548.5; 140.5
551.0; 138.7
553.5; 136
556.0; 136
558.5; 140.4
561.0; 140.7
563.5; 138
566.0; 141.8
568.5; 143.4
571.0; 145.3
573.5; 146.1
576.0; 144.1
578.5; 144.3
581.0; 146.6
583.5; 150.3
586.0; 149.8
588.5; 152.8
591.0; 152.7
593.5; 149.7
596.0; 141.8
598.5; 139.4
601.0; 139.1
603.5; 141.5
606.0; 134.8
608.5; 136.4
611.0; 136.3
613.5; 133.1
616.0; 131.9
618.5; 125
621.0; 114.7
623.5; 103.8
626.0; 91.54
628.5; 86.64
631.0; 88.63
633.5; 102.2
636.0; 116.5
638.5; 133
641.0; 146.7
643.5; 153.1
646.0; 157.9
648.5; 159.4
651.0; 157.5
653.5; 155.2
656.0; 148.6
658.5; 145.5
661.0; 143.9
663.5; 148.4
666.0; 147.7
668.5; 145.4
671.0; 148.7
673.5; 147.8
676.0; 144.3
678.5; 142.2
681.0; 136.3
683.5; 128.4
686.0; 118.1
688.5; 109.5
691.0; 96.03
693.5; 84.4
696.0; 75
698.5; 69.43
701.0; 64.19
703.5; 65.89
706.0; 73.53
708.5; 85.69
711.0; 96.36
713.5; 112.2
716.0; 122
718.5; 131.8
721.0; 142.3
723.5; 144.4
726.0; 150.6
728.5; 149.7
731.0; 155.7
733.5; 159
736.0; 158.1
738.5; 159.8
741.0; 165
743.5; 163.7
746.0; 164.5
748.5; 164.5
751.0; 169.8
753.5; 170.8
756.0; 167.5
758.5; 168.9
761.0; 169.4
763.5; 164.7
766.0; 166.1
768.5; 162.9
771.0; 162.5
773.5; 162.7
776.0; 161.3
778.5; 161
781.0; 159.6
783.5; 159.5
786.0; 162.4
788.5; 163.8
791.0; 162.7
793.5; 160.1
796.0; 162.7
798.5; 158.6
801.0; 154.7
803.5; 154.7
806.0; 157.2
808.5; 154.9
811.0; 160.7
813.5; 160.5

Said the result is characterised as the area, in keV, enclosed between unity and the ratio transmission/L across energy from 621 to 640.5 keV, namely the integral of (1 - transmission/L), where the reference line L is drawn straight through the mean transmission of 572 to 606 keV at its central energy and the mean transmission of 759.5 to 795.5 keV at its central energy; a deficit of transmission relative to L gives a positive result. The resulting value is 5.72 keV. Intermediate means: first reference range 146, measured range 106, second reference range 163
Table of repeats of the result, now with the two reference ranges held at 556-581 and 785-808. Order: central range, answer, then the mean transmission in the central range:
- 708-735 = 3.6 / 133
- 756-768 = -0.8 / 167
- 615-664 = 5.9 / 130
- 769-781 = -0.3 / 162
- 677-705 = 9.7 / 99.2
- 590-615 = 0.8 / 140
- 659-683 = 0.9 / 144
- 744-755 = -0.8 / 167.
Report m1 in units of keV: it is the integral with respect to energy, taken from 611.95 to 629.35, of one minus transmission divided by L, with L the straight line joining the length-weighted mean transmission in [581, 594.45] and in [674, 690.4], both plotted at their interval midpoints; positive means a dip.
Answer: 3.64 keV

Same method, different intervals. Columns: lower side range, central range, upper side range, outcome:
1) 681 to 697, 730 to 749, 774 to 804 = -4.0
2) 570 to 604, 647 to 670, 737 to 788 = 0.5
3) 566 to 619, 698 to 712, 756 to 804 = 7.1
